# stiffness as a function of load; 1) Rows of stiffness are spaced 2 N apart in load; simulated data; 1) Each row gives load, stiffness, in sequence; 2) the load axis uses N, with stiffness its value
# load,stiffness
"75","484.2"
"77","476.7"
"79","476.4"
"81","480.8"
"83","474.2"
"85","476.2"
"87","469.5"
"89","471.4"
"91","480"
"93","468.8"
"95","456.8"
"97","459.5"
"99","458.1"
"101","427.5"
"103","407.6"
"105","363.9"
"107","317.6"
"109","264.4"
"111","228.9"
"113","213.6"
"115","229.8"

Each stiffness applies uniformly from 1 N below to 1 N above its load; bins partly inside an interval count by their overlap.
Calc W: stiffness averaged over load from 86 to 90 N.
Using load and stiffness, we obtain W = 470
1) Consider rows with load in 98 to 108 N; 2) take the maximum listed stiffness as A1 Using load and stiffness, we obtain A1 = 458.1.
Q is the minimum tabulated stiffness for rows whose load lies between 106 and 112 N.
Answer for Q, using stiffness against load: 228.9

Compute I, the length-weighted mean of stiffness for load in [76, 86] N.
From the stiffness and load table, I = 477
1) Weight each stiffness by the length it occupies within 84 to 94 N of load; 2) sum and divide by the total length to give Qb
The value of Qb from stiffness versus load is 473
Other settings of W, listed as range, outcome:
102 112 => 316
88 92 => 476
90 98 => 466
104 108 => 341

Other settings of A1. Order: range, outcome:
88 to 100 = 480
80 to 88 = 480.8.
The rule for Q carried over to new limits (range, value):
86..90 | 469.5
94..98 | 456.8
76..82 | 476.4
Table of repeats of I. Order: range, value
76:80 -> 477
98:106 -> 414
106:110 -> 291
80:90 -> 474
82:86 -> 475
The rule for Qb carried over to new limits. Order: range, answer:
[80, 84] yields 478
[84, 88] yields 473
